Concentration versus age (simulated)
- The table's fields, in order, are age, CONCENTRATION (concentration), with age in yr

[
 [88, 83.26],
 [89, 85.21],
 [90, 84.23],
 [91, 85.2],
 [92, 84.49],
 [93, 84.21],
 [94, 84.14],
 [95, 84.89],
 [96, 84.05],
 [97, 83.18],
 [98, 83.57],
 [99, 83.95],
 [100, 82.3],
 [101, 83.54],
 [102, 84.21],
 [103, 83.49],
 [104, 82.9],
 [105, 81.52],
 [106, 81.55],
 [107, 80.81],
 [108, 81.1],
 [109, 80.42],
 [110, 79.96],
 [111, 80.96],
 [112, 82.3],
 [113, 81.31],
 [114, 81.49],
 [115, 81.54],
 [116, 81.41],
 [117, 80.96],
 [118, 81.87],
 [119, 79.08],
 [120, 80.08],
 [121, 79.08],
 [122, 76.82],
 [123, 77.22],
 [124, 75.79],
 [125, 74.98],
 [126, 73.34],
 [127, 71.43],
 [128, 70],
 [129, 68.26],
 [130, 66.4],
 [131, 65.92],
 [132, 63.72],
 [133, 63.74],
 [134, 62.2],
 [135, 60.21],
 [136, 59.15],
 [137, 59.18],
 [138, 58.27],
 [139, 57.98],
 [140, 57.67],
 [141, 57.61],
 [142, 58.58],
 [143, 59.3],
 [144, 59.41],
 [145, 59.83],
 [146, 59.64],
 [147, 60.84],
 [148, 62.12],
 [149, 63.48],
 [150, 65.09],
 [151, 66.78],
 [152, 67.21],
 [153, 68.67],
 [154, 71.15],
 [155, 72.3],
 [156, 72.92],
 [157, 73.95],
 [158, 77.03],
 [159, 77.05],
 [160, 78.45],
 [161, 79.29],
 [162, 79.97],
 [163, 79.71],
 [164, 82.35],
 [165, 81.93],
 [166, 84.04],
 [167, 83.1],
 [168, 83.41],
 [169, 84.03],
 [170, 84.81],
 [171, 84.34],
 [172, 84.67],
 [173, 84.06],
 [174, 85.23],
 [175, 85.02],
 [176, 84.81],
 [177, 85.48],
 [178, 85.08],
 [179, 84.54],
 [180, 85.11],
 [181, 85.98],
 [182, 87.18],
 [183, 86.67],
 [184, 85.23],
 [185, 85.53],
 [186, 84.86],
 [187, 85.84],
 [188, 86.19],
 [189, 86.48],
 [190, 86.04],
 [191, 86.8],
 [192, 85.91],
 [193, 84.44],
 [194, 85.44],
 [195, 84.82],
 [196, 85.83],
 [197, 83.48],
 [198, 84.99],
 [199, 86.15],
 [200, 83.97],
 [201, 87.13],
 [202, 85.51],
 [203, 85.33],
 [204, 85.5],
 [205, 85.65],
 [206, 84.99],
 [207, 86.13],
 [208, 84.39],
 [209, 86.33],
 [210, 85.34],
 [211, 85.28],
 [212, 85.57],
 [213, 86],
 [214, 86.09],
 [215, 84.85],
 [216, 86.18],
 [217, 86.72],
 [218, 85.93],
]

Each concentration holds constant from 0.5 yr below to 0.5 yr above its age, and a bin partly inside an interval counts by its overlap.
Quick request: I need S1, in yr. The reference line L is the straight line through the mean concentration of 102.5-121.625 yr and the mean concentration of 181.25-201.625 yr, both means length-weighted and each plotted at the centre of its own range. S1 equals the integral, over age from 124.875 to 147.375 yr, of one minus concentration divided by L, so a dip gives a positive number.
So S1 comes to 5.4 yr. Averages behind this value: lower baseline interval 81.1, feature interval 62.8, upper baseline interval 85.7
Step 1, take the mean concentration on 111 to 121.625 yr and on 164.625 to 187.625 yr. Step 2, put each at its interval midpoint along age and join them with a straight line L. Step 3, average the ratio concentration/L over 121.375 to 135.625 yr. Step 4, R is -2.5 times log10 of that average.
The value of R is 0.18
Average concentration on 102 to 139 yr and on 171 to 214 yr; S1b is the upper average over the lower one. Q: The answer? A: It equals 1.15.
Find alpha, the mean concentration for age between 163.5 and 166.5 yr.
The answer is 82.8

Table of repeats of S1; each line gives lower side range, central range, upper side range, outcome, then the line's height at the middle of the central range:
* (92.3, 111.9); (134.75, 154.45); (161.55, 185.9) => 5.2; 83.6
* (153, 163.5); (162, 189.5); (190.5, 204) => -1.5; 80.1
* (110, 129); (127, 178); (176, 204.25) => 6.5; 81.6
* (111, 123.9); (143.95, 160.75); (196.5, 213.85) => 2.8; 82.2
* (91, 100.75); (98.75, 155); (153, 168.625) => 6.7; 81.2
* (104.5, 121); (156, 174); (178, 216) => 0.6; 83.8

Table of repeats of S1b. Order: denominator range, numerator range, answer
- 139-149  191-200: 1.43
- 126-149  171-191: 1.37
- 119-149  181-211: 1.30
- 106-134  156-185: 1.09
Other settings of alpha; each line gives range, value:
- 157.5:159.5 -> 77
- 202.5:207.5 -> 85.5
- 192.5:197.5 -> 84.8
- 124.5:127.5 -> 73.2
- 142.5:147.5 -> 59.8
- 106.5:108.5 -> 81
